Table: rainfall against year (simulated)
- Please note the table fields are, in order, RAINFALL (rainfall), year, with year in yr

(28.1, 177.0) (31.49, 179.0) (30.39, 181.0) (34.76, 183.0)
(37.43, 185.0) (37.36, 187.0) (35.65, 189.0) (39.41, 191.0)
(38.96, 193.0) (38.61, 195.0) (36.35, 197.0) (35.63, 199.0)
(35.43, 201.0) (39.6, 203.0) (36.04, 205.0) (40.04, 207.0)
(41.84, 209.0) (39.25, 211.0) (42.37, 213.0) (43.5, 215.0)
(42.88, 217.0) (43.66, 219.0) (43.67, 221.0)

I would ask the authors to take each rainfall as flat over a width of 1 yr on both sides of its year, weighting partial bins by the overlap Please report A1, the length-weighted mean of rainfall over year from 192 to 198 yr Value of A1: 38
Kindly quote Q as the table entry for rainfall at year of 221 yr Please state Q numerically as 43.67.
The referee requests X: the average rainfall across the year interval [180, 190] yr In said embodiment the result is 35.1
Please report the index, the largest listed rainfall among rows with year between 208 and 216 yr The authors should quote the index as 43.5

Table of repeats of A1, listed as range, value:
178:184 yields 32.2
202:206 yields 37.8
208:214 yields 41.2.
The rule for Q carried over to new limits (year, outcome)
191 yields 39.41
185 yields 37.43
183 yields 34.76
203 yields 39.6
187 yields 37.36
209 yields 41.84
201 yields 35.43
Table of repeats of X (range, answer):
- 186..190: 36.5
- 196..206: 36.6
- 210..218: 42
